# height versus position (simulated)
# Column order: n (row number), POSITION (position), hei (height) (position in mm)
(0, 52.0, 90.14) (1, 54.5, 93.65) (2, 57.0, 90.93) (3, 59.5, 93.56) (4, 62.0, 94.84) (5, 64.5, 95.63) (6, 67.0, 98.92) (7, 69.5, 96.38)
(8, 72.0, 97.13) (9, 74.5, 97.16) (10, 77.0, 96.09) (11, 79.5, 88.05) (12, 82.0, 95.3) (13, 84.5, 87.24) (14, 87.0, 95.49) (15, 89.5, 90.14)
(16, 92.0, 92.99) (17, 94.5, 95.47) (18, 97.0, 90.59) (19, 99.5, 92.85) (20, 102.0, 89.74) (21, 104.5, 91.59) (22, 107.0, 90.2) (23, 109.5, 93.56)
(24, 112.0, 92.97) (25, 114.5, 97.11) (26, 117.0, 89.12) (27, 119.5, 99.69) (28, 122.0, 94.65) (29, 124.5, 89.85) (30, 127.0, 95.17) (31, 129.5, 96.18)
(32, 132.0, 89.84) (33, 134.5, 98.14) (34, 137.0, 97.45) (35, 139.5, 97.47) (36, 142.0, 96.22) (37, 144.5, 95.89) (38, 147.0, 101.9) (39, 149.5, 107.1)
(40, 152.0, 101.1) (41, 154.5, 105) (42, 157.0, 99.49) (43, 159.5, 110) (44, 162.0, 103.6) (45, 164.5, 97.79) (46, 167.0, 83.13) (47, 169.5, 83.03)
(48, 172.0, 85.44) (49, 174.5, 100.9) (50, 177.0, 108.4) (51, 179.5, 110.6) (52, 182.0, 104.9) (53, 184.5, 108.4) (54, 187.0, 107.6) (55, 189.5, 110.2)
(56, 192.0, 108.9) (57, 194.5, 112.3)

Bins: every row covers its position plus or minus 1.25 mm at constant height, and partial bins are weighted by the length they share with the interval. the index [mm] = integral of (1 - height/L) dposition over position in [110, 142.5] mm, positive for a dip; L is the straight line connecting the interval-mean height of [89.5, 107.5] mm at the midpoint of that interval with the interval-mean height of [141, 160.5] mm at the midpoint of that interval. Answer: 0.81 mm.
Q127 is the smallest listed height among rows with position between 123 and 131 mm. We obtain 89.85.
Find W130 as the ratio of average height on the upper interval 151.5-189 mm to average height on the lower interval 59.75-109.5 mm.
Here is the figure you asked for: 1.1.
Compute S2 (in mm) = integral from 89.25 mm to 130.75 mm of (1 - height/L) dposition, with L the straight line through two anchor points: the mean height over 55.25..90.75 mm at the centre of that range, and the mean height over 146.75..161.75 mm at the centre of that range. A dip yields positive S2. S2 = 2.3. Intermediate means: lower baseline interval 94.1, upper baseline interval 104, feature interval 93.1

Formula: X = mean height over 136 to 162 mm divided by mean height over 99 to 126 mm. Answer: 1.09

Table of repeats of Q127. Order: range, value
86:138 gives 89.12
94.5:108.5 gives 89.74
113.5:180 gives 83.03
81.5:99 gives 87.24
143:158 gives 95.89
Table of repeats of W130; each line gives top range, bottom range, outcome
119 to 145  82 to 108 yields 1.04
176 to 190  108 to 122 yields 1.15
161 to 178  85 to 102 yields 1.02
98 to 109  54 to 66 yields 0.97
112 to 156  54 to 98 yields 1.03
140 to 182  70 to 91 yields 1.06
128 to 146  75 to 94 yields 1.04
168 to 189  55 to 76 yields 1.06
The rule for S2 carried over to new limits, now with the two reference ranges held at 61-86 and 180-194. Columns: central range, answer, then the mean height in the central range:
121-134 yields 1.00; 93.4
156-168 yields 0.71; 99.1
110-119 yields 0.54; 93.7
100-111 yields 0.79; 91.4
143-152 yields 0.19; 101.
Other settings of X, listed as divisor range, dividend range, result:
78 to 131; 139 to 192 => 1.09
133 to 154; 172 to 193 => 1.07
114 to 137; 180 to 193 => 1.14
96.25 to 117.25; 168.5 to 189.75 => 1.11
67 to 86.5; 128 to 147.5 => 1.02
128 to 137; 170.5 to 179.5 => 1.05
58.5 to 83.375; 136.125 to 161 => 1.06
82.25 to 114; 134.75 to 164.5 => 1.10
